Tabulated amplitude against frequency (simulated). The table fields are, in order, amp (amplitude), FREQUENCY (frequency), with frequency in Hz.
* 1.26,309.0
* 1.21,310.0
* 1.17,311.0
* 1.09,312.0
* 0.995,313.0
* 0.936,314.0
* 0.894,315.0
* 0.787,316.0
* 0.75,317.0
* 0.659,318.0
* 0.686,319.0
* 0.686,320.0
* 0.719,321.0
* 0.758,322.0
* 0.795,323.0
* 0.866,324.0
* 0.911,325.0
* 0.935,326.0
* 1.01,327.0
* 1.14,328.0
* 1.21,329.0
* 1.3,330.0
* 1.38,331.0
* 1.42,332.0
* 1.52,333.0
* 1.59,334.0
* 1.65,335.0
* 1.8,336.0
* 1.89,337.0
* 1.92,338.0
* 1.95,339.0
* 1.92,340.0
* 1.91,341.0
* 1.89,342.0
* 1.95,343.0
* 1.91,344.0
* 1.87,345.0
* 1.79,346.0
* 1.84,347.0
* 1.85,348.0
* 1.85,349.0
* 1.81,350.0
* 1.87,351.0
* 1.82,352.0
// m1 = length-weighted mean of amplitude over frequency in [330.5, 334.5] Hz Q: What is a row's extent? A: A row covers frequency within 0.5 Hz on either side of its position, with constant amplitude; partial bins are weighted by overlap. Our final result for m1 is 1.48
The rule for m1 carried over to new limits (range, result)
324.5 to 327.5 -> 0.952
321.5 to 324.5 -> 0.806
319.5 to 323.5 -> 0.739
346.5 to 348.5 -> 1.85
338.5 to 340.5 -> 1.94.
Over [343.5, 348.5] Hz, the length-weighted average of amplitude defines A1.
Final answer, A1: 1.85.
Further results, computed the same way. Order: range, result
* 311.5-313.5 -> 1.04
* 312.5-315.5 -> 0.942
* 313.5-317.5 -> 0.842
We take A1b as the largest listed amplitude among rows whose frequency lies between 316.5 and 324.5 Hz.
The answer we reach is 0.866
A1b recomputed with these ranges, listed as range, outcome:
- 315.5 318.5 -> 0.787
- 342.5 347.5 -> 1.95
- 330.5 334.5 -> 1.59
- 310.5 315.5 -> 1.17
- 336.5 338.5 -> 1.92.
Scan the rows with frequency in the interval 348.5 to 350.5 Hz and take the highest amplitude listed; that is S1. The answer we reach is 1.85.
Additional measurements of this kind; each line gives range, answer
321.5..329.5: 1.21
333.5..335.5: 1.65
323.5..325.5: 0.911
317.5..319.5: 0.686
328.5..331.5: 1.38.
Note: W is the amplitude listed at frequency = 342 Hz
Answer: 1.89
